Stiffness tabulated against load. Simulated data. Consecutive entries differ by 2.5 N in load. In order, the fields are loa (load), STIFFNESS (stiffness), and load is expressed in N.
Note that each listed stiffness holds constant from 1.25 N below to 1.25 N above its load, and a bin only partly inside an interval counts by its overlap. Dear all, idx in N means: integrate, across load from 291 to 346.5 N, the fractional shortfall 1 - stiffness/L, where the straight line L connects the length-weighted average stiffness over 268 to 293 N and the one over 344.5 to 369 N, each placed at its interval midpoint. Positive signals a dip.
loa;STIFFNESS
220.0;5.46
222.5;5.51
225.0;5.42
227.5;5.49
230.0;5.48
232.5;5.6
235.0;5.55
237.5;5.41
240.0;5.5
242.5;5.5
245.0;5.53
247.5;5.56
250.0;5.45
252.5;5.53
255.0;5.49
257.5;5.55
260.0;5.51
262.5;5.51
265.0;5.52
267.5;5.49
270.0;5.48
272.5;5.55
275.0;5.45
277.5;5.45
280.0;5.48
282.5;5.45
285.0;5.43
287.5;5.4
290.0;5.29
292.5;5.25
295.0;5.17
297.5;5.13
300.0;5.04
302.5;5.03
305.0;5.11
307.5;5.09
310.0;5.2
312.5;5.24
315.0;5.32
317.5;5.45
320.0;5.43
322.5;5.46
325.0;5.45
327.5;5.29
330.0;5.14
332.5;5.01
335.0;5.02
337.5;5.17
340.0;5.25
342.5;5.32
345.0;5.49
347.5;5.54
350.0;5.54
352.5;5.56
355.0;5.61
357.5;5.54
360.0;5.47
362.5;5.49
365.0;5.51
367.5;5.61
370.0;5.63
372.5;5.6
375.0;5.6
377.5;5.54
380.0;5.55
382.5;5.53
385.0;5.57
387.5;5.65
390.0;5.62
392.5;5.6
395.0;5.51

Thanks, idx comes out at 2.6 N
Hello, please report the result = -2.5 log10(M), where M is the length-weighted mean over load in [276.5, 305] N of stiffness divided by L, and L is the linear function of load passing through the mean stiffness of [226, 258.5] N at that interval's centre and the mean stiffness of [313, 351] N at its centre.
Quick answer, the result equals 0.03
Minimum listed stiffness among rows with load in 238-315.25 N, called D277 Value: 5.03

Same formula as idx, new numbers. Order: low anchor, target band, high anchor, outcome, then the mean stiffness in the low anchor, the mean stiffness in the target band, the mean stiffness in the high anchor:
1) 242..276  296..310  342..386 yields 1.09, 5.51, 5.09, 5.54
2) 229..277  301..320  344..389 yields 1.08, 5.51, 5.22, 5.56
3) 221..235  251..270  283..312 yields -0.53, 5.5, 5.51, 5.2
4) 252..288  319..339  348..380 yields 1.04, 5.49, 5.24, 5.56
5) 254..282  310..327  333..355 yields 0.11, 5.5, 5.37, 5.36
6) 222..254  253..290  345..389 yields 0.27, 5.5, 5.48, 5.56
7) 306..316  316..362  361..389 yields -0.08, 5.21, 5.38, 5.57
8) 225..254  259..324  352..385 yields 2.15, 5.51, 5.34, 5.56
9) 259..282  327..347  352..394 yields 1.16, 5.49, 5.22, 5.57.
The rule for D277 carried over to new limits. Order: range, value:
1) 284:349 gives 5.01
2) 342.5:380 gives 5.32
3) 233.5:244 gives 5.41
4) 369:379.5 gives 5.54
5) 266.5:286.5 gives 5.43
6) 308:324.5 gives 5.2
